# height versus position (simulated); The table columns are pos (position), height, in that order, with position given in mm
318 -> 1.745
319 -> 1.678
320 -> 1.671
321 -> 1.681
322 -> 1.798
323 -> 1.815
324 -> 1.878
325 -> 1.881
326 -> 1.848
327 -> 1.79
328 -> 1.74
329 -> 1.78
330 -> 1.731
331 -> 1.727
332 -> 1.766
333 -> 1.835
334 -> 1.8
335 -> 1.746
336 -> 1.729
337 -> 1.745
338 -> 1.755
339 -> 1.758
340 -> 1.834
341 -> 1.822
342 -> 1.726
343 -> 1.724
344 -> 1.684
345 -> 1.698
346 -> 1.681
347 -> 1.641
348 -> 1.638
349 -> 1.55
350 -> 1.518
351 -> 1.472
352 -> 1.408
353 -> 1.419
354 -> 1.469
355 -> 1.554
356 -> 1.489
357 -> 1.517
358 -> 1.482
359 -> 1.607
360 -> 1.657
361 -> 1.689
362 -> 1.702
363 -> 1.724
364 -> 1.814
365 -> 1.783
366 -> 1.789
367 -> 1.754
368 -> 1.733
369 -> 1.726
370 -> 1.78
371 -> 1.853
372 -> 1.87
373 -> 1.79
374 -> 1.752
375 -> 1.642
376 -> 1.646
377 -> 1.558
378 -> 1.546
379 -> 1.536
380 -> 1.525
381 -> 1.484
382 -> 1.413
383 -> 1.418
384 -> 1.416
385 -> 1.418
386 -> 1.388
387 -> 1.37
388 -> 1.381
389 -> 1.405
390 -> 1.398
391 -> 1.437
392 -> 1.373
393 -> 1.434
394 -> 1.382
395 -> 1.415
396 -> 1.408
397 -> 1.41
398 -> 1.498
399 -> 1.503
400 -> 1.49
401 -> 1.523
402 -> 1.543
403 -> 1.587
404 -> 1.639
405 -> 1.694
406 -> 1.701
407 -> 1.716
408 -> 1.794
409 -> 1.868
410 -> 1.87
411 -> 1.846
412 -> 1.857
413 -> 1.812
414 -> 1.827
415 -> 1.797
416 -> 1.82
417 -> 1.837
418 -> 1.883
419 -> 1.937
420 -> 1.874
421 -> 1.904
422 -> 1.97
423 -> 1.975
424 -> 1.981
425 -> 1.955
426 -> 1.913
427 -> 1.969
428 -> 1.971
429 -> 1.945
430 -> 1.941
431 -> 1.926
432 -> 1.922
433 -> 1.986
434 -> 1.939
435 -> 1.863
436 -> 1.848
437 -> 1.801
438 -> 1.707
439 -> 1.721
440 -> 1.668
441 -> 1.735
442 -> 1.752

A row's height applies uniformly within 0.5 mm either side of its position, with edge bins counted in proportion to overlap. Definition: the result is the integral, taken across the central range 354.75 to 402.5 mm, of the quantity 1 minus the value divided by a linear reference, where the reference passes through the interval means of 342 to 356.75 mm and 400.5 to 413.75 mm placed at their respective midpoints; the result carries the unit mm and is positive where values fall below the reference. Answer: 2.47 mm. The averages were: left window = 1.57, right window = 1.73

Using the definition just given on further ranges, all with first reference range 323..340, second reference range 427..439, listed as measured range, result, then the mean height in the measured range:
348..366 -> 2.2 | 1.59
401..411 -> 0.8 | 1.71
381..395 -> 3.3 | 1.41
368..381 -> 1.1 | 1.68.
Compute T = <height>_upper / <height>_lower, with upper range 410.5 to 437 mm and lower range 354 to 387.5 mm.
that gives 1.2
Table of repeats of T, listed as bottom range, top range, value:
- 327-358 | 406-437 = 1.13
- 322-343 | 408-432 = 1.06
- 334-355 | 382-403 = 0.87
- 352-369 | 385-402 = 0.88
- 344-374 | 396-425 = 1.06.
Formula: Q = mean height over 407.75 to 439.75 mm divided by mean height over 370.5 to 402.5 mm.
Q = 1.25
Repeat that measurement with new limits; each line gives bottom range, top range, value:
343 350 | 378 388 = 0.88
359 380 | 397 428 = 1.04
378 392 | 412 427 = 1.32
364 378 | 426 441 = 1.07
